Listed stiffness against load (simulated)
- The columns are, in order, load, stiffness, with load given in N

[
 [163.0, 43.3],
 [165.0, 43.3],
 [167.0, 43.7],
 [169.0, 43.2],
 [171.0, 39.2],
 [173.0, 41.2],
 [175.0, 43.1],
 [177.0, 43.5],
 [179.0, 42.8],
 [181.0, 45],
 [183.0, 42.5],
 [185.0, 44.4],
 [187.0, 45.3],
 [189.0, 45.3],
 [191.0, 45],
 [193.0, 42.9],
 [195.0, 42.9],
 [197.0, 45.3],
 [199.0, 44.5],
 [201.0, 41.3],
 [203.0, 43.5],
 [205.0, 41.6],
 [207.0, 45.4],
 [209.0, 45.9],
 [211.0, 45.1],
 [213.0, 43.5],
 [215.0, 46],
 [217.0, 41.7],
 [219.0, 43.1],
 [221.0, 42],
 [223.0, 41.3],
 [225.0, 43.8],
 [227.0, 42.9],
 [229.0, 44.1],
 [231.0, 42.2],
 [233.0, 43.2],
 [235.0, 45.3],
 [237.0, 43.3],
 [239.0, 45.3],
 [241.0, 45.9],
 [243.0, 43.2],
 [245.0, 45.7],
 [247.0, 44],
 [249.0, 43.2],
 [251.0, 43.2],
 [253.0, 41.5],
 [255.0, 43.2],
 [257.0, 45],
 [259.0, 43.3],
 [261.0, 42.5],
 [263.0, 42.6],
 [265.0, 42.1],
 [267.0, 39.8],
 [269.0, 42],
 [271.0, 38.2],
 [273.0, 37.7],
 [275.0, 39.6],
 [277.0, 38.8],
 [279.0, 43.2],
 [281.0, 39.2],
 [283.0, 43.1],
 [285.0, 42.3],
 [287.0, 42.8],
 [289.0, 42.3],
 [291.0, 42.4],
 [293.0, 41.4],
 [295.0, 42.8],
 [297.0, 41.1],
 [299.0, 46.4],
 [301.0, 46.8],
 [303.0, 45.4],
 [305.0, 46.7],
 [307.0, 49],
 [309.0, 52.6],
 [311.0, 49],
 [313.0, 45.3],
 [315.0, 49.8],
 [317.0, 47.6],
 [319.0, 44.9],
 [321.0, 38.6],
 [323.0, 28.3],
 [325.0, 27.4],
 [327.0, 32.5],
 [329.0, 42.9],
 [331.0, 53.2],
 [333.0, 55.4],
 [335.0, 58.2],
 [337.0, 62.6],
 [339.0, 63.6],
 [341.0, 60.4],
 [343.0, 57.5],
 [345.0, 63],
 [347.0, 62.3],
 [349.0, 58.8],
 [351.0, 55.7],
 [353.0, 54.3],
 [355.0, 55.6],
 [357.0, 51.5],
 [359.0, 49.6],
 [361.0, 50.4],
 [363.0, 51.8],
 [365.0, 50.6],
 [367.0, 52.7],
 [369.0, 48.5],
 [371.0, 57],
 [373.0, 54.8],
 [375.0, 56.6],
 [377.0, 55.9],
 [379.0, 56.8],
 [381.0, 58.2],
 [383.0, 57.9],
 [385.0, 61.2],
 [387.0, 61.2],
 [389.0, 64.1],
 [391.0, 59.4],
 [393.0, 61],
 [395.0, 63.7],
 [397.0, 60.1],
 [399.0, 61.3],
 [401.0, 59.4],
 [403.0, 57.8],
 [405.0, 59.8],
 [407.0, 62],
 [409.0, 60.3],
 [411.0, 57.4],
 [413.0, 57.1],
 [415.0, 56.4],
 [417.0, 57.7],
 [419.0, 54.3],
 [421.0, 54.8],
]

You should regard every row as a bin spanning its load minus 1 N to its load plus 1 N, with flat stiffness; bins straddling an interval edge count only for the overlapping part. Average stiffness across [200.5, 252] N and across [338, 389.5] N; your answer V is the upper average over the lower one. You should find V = 1.29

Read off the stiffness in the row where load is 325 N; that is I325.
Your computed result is 27.4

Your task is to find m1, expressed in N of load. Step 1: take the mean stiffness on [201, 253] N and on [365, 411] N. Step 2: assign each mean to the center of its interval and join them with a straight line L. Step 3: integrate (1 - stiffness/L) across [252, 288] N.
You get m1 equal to 4.61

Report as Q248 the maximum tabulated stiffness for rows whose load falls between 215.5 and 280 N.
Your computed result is 45.9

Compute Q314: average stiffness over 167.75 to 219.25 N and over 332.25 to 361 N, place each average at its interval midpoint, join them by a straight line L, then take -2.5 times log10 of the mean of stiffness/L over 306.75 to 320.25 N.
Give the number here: 0.14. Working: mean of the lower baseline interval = 43.6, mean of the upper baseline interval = 57.5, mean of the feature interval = 48.1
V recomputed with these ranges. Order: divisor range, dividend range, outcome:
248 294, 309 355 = 1.21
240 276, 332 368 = 1.33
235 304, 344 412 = 1.34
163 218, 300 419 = 1.24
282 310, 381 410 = 1.36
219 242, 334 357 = 1.35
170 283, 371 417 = 1.38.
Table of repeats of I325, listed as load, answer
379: 56.8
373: 54.8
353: 54.3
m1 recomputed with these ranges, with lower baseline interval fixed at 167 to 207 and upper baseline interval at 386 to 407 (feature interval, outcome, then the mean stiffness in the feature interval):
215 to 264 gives 4.37 N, 43.4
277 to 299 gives 4.11 N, 42.1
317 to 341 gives 3.69 N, 46.8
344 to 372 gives 1.54 N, 54.4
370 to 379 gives 0.43 N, 56.2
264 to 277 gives 2.71 N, 39.8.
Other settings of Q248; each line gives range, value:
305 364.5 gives 63.6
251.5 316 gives 52.6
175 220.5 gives 46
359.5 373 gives 57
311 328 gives 49.8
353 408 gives 64.1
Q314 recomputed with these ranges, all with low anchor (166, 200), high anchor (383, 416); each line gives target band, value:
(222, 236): 0.09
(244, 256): 0.12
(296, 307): 0.15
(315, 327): 0.38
